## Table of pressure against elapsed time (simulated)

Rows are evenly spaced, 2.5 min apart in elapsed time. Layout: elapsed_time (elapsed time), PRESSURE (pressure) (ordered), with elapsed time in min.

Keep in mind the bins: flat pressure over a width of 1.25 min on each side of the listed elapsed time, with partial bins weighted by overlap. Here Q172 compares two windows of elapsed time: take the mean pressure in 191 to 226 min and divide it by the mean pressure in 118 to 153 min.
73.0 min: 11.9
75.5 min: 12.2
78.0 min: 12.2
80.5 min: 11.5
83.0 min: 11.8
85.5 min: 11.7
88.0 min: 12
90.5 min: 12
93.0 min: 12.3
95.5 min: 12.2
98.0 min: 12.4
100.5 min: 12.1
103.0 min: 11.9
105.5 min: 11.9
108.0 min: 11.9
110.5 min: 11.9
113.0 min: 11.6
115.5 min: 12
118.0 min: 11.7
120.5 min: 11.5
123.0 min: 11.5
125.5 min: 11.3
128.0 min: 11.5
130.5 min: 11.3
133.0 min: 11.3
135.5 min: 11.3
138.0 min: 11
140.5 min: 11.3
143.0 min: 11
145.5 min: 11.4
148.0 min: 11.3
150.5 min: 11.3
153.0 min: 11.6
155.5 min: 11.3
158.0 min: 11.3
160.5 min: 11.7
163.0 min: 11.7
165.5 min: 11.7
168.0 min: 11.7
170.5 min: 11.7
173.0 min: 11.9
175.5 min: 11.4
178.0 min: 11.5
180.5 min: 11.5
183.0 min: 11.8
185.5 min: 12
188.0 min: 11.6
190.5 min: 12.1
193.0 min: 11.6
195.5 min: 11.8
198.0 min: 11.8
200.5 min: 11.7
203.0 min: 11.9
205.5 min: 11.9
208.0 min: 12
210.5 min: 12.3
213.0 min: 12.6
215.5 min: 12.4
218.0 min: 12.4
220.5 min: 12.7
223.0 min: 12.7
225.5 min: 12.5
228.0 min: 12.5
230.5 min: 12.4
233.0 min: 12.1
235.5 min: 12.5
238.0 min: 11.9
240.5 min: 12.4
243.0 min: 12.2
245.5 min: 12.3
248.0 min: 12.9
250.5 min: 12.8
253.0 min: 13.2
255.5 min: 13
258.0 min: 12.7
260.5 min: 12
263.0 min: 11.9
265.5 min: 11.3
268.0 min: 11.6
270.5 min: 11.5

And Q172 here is 1.07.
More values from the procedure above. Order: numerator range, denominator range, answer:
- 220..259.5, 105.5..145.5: 1.09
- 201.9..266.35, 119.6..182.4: 1.08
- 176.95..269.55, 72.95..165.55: 1.04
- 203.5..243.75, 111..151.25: 1.08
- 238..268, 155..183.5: 1.07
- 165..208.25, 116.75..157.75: 1.04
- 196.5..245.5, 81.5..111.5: 1.02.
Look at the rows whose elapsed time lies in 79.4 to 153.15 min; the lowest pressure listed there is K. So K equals 11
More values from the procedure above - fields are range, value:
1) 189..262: 11.6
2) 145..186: 11.3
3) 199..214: 11.7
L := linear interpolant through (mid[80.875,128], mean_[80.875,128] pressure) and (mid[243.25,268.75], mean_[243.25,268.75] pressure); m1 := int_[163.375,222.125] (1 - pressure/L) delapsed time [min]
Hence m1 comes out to 1.2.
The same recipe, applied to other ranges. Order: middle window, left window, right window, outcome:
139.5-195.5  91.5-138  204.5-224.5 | 2.36 min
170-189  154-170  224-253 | 0.16 min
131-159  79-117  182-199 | 1.41 min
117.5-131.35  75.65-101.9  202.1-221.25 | 0.73 min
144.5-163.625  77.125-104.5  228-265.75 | 1.14 min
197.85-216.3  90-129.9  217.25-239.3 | 0.34 min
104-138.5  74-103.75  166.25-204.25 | 1.05 min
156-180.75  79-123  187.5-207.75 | 0.49 min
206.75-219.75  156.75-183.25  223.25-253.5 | -0.21 min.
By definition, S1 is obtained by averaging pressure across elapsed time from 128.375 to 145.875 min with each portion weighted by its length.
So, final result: 11.2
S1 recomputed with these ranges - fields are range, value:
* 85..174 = 11.6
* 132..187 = 11.5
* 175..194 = 11.7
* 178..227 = 12.1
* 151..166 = 11.5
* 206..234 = 12.4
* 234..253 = 12.5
